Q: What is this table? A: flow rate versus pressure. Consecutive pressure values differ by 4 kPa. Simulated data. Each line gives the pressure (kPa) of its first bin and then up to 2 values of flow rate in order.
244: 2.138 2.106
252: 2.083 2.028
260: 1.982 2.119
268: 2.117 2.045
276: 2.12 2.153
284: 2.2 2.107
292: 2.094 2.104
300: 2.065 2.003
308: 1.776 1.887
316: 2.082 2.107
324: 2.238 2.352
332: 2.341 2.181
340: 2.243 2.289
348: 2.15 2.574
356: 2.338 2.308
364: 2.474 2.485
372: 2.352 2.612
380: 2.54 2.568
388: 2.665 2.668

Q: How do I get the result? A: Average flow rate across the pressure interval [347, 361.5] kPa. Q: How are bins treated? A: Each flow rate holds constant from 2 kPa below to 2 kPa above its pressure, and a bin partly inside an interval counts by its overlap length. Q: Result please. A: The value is 2.36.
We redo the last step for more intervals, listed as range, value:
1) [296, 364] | 2.19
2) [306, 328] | 2.05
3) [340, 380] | 2.4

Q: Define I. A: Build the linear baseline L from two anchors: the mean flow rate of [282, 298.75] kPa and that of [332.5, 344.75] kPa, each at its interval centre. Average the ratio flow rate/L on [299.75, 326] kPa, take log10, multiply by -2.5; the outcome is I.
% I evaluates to 0.08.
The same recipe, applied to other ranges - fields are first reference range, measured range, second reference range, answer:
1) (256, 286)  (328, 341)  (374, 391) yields 0.053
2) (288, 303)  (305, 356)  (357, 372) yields 0.031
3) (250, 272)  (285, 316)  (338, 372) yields 0.088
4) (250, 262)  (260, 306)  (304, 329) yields -0.029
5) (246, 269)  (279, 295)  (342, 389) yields 0.018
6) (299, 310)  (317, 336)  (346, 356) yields -0.052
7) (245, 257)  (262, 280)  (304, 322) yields -0.032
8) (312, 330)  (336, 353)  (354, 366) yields 0.003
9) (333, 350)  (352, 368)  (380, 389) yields -0.014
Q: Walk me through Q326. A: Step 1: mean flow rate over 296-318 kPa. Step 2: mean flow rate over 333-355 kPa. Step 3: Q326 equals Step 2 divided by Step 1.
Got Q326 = 1.2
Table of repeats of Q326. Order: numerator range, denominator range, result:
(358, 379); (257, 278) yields 1.18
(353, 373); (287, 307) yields 1.17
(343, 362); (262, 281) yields 1.11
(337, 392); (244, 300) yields 1.16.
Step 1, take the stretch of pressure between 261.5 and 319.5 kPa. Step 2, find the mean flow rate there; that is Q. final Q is 2.06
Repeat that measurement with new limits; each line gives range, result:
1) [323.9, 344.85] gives 2.28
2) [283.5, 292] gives 2.13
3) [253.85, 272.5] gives 2.06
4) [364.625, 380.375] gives 2.49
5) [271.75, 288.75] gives 2.13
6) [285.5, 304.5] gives 2.08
